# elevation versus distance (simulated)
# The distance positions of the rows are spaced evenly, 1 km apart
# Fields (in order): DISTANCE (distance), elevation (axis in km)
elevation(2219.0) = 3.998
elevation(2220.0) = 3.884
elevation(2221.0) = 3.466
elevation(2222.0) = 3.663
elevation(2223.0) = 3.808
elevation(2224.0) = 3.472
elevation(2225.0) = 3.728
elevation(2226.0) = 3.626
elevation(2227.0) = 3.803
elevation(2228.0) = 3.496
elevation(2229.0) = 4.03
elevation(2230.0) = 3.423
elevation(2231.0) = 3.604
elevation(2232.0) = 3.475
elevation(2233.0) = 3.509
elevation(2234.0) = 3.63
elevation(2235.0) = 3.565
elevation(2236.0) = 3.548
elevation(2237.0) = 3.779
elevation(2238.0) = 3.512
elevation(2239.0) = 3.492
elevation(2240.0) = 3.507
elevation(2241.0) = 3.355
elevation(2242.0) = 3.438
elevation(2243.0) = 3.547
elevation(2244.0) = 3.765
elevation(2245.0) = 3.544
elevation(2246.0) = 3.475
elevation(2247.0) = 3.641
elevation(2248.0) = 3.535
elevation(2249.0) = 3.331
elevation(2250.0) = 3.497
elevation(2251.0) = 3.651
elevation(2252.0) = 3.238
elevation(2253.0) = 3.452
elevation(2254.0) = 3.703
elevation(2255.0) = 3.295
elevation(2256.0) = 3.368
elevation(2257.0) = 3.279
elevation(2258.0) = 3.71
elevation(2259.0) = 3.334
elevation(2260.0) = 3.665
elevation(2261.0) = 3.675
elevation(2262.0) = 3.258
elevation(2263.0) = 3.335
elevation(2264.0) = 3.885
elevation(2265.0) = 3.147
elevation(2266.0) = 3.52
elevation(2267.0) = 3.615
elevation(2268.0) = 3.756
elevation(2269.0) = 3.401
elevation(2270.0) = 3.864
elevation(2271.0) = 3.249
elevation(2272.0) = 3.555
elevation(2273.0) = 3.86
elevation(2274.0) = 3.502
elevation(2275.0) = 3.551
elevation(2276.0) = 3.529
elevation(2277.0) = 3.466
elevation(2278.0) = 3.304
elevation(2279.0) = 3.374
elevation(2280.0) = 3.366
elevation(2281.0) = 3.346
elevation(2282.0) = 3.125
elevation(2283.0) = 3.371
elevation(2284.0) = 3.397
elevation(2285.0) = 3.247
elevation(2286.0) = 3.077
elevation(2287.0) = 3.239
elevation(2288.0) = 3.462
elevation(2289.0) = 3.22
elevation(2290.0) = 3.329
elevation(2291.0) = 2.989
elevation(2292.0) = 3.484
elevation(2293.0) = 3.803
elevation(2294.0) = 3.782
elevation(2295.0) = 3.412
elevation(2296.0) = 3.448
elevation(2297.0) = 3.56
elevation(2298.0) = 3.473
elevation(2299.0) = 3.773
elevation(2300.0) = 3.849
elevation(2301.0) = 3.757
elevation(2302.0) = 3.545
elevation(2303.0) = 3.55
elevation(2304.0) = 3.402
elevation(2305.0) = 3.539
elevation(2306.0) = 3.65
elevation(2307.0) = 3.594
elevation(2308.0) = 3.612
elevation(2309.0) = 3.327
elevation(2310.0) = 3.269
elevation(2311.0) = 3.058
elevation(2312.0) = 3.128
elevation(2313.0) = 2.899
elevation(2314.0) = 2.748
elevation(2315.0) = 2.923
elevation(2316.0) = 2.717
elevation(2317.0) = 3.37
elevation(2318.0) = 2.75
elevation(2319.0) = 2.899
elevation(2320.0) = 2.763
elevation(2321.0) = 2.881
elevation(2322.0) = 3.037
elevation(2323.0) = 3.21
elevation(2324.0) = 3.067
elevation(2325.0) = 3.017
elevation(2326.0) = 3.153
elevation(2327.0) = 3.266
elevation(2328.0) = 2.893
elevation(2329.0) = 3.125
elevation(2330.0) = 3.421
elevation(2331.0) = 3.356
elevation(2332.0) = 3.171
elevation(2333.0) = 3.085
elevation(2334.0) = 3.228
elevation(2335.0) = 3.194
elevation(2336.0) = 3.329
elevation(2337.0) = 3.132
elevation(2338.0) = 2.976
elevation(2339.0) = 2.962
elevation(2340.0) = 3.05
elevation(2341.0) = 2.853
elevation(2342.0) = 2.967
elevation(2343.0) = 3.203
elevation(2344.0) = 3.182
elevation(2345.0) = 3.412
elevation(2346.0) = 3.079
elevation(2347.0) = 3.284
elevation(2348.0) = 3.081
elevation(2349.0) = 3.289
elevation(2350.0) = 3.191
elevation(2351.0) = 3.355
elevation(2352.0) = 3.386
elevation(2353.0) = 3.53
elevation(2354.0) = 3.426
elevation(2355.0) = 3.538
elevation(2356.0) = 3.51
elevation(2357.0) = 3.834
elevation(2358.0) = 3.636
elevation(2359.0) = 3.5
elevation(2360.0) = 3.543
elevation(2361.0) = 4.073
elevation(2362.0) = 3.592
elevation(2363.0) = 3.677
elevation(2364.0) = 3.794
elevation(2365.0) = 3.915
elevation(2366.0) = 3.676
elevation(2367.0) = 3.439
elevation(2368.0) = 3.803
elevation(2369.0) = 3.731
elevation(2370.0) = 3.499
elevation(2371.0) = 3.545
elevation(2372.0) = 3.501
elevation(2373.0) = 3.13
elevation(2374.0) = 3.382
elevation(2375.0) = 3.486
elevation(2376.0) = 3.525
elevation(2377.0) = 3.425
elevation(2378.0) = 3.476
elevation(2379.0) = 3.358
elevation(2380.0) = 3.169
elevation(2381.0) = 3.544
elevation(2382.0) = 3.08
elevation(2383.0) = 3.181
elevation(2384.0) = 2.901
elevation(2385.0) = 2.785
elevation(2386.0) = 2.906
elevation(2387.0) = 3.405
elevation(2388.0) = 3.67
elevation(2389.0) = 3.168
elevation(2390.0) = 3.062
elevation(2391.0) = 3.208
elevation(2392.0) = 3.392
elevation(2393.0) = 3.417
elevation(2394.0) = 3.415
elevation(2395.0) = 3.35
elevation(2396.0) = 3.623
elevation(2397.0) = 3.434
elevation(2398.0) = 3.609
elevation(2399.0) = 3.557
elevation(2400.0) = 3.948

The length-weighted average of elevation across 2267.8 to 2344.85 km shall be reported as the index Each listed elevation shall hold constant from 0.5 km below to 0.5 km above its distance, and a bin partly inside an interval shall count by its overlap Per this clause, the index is 3.29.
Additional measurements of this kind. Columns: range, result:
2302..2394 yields 3.29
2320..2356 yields 3.18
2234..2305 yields 3.49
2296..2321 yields 3.29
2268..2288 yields 3.42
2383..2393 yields 3.18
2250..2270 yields 3.5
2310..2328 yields 3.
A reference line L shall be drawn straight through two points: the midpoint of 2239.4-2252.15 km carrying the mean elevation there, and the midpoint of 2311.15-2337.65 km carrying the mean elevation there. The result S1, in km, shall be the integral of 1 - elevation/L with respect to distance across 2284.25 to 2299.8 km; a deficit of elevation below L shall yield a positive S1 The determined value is -0.9 km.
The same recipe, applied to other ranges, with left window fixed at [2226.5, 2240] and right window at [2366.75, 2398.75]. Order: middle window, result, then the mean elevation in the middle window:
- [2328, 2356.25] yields 1.74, 3.22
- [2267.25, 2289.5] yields 0.67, 3.42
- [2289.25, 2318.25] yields 0.96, 3.37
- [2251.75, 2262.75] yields 0.34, 3.45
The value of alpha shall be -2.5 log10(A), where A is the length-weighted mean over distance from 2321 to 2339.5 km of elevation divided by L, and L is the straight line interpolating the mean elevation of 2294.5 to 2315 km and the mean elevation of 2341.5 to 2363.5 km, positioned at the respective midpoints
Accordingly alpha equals 0.09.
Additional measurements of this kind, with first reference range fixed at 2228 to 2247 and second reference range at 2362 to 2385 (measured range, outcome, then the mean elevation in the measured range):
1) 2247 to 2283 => 0.02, 3.48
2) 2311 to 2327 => 0.17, 2.98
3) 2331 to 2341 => 0.12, 3.12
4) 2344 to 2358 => 0.03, 3.38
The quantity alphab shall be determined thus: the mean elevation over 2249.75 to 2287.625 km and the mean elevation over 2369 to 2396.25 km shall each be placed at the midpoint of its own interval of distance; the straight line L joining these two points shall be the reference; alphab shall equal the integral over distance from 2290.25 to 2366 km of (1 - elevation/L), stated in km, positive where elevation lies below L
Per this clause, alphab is 1.6 km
